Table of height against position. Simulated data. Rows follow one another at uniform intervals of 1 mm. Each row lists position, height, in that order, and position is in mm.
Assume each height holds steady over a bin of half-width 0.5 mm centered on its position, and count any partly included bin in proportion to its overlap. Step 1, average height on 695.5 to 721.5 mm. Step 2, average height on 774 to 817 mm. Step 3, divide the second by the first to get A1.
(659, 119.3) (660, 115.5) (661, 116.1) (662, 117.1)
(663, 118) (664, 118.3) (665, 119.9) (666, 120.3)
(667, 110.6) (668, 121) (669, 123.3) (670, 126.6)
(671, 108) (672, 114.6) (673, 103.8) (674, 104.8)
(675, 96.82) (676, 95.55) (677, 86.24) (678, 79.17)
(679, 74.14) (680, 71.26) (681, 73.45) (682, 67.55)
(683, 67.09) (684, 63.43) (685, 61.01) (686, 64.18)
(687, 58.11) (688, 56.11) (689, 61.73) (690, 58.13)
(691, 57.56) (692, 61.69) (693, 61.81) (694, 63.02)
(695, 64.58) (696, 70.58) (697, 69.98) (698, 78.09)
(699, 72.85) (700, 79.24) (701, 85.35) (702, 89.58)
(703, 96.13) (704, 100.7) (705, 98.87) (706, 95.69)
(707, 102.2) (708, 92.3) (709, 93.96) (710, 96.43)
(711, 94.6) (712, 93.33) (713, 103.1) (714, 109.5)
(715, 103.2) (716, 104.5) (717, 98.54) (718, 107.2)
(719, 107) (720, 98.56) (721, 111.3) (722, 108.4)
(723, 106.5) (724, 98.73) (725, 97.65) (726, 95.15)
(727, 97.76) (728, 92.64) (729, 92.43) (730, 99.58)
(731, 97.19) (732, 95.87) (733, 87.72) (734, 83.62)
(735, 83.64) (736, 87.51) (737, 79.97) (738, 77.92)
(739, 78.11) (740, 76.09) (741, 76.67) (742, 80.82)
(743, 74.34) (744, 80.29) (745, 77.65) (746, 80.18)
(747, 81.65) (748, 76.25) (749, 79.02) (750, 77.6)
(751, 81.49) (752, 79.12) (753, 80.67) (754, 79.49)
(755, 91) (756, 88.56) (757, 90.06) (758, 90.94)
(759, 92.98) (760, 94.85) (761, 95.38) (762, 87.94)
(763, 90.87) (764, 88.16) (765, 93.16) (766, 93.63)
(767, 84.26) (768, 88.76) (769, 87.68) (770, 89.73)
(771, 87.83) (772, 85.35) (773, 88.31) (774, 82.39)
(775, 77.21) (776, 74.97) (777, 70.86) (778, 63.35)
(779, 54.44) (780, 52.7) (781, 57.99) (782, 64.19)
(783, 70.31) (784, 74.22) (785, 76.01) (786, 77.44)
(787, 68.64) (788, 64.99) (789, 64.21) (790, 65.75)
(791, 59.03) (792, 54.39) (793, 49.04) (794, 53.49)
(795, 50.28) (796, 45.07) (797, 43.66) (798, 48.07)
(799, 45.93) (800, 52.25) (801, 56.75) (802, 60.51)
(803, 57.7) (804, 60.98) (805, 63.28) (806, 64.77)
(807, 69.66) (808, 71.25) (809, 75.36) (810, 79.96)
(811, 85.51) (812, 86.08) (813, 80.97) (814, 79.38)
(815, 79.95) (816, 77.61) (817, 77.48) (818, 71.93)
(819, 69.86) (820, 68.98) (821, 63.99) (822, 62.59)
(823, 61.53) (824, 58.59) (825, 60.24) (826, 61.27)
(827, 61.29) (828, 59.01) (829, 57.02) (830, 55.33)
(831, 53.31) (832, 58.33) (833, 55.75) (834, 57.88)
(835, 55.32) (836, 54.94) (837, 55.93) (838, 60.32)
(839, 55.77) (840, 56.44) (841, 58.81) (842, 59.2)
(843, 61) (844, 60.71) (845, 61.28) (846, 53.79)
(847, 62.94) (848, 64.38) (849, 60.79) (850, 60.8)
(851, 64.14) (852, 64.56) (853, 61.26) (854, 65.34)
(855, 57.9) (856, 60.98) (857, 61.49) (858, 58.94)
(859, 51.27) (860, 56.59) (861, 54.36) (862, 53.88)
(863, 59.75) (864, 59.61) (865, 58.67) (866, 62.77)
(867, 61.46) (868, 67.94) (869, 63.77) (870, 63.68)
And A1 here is 0.69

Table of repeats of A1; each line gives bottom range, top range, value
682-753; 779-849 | 0.74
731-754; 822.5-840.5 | 0.71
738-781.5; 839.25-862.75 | 0.73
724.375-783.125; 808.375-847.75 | 0.77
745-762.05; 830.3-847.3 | 0.68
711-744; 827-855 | 0.63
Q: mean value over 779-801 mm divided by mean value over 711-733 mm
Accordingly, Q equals 0.6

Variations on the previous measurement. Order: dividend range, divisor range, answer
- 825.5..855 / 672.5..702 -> 0.81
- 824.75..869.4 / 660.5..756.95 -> 0.67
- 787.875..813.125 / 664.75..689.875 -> 0.70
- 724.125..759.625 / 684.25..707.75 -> 1.15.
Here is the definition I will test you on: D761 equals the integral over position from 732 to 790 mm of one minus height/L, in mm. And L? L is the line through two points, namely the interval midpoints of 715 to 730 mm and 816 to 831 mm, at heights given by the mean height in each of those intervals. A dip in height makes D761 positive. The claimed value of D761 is 4.5 mm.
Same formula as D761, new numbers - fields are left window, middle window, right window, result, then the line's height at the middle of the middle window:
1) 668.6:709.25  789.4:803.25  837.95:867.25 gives 2.9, 67.1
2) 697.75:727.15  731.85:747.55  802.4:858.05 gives 1.5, 89.7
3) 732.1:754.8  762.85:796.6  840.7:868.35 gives 1.1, 73.8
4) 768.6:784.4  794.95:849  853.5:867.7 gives 2.6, 65.7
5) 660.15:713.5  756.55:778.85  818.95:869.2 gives -3.6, 73.7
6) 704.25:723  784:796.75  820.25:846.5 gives 2.3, 73.9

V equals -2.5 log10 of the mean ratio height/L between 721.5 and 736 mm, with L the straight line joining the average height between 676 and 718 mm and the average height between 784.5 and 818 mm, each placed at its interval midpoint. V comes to -0.25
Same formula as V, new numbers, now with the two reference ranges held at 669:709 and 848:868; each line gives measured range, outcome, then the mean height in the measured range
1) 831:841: 0.11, 56.7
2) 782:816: 0.04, 64.9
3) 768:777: -0.18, 83.7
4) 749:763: -0.19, 86.8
